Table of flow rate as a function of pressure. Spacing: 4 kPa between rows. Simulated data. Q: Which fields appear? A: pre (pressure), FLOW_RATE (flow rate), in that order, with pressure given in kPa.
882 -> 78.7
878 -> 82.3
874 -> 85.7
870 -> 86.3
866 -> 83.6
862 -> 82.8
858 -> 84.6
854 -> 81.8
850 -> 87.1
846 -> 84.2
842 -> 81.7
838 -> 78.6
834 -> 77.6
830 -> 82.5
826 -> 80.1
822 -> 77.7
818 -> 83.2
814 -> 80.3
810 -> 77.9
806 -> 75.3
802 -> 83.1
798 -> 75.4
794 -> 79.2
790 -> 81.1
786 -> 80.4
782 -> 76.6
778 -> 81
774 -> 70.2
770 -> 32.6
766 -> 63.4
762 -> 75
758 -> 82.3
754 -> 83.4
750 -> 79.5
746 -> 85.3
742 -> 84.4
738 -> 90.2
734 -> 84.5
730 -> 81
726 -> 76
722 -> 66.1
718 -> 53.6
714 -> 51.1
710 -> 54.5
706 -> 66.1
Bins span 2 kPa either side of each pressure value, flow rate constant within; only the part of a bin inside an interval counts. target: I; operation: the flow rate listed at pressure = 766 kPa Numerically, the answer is 63.4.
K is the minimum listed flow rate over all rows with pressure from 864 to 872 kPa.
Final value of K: 83.6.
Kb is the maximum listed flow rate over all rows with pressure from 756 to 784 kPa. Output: 82.3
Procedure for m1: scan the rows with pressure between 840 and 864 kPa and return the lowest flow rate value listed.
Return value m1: 81.7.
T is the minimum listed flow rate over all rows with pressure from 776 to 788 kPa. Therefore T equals 76.6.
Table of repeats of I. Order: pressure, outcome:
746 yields 85.3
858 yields 84.6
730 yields 81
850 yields 87.1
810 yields 77.9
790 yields 81.1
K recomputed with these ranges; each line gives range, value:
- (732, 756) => 79.5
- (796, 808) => 75.3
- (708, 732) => 51.1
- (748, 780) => 32.6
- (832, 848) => 77.6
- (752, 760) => 82.3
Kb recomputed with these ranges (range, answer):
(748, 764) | 83.4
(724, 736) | 84.5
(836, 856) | 87.1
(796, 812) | 83.1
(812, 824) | 83.2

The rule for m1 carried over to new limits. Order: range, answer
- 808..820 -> 77.9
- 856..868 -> 82.8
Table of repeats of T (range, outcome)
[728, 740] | 81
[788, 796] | 79.2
